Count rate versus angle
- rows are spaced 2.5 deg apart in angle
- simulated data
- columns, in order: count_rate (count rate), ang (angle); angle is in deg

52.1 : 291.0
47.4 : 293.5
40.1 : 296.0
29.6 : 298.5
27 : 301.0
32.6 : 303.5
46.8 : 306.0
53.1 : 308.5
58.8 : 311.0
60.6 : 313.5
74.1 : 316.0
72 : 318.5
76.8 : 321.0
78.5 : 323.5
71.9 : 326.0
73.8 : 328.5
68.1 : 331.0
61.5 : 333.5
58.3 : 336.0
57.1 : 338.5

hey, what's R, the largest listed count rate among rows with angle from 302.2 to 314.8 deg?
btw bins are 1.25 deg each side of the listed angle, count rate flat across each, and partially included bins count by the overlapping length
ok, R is 60.6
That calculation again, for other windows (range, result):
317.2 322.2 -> 76.8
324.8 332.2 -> 73.8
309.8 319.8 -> 74.1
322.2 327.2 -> 78.5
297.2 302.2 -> 29.6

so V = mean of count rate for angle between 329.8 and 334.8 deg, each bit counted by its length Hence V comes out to 64.7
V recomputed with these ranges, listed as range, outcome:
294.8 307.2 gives 35.2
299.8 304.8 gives 30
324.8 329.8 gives 72.8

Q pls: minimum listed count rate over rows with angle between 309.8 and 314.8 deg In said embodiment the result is 58.8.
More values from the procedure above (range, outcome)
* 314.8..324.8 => 72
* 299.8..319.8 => 27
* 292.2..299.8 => 29.6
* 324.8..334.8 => 61.5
